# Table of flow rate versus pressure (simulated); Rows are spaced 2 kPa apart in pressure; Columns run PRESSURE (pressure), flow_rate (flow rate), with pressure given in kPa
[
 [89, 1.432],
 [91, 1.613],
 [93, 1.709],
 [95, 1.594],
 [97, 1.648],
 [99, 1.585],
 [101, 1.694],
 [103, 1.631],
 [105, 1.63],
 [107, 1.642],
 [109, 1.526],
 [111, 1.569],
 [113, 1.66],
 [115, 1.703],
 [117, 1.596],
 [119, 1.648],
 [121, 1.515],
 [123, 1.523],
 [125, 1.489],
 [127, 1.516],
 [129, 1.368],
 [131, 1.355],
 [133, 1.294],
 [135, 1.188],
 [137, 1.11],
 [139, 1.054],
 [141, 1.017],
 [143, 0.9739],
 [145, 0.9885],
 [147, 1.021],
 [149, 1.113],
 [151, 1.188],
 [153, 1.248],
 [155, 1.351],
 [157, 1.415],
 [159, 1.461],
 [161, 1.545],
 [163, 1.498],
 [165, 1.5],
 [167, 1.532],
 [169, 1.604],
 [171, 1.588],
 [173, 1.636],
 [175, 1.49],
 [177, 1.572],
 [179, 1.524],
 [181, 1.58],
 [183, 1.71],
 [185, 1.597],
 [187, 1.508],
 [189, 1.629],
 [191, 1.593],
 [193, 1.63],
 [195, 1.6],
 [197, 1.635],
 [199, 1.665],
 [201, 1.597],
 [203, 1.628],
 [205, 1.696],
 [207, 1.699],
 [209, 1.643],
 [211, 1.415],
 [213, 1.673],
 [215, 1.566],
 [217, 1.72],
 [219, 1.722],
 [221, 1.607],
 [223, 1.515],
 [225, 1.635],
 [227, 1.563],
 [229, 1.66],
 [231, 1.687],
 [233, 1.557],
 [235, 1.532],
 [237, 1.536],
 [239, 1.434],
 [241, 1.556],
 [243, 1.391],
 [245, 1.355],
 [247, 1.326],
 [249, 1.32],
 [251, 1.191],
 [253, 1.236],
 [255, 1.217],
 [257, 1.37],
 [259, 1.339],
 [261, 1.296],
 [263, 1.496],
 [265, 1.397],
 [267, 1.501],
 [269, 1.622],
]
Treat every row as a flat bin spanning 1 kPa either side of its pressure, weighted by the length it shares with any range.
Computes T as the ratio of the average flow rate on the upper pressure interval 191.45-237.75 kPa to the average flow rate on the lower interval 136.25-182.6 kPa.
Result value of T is 1.2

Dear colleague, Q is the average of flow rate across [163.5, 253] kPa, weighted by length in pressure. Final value 1.56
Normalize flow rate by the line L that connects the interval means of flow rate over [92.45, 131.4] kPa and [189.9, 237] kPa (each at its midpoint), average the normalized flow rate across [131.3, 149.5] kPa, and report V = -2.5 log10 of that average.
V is 0.41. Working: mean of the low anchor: 1.58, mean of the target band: 1.09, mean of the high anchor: 1.62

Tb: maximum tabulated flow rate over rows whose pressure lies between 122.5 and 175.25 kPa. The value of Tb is 1.636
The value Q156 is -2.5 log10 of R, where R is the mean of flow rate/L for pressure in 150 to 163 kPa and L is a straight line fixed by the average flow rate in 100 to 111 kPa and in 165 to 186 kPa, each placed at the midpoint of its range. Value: 0.16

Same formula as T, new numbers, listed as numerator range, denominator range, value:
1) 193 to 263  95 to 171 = 1.07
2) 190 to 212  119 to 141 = 1.21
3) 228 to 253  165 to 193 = 0.92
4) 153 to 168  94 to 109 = 0.90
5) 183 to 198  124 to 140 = 1.24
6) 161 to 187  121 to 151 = 1.28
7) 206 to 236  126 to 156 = 1.36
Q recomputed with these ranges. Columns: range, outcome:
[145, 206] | 1.5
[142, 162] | 1.23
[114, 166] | 1.33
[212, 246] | 1.57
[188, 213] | 1.62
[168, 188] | 1.58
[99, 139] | 1.5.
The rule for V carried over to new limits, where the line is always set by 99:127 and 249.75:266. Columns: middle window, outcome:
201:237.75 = -0.16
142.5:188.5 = 0.05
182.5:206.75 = -0.13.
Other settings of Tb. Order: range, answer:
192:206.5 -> 1.696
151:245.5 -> 1.722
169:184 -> 1.71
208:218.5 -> 1.72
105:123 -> 1.703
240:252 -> 1.556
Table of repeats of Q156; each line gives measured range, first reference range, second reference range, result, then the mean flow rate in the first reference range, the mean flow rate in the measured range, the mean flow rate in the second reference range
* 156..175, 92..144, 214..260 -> -0.04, 1.47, 1.53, 1.48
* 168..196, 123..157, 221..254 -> -0.19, 1.22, 1.59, 1.47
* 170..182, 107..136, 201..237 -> 0.00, 1.5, 1.57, 1.62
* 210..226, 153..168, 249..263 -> -0.18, 1.46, 1.61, 1.29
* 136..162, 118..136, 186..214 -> 0.24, 1.43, 1.19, 1.62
